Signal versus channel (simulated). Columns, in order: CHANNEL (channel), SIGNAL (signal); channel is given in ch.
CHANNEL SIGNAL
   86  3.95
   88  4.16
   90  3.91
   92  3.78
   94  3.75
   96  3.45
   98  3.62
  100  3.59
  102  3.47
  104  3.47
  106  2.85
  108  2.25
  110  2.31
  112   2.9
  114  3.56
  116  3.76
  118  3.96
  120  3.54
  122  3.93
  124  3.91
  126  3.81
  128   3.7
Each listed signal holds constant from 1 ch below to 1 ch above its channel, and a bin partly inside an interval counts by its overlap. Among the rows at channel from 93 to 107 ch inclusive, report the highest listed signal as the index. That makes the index 3.75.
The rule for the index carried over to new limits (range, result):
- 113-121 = 3.96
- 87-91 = 4.16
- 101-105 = 3.47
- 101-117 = 3.76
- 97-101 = 3.62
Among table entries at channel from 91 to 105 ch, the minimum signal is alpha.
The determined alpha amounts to 3.45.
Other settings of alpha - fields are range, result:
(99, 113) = 2.25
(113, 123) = 3.54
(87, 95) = 3.75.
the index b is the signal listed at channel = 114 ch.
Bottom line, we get 3.56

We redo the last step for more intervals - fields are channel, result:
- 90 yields 3.91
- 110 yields 2.31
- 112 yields 2.9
